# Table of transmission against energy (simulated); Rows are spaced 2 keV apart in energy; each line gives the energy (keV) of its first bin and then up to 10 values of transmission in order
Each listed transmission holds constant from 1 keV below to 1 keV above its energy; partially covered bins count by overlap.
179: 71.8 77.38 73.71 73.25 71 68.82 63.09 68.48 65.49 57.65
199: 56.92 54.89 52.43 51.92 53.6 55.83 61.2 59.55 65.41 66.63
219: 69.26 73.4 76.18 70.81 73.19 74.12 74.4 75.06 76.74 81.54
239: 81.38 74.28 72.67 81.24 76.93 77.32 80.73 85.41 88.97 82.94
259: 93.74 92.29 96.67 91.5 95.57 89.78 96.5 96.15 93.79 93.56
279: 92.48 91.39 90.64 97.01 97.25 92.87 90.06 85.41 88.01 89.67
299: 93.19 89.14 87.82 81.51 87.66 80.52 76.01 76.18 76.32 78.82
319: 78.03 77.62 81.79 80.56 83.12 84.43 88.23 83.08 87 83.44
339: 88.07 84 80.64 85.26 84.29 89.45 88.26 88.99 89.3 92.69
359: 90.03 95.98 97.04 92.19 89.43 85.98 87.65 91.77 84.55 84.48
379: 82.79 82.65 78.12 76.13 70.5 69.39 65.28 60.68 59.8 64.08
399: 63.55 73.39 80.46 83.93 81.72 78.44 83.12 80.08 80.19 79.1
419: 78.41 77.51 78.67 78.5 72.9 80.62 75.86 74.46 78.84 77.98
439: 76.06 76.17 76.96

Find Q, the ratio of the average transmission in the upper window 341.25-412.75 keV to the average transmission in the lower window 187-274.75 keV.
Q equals 1.09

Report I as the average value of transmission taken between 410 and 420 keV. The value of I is 80.2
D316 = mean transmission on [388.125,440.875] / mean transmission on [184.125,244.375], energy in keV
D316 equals 1.12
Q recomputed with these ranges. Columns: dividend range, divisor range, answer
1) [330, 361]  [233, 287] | 1.00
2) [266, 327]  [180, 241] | 1.29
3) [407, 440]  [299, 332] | 0.95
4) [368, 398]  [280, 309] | 0.85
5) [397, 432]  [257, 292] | 0.83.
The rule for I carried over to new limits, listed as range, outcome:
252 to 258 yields 85.8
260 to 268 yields 94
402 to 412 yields 81.5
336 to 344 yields 84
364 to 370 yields 89.2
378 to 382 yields 82.7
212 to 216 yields 62.5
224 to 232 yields 73.1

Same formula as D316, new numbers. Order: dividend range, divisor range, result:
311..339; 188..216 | 1.37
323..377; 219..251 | 1.15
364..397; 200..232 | 1.21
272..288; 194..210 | 1.68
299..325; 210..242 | 1.13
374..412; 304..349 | 0.91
